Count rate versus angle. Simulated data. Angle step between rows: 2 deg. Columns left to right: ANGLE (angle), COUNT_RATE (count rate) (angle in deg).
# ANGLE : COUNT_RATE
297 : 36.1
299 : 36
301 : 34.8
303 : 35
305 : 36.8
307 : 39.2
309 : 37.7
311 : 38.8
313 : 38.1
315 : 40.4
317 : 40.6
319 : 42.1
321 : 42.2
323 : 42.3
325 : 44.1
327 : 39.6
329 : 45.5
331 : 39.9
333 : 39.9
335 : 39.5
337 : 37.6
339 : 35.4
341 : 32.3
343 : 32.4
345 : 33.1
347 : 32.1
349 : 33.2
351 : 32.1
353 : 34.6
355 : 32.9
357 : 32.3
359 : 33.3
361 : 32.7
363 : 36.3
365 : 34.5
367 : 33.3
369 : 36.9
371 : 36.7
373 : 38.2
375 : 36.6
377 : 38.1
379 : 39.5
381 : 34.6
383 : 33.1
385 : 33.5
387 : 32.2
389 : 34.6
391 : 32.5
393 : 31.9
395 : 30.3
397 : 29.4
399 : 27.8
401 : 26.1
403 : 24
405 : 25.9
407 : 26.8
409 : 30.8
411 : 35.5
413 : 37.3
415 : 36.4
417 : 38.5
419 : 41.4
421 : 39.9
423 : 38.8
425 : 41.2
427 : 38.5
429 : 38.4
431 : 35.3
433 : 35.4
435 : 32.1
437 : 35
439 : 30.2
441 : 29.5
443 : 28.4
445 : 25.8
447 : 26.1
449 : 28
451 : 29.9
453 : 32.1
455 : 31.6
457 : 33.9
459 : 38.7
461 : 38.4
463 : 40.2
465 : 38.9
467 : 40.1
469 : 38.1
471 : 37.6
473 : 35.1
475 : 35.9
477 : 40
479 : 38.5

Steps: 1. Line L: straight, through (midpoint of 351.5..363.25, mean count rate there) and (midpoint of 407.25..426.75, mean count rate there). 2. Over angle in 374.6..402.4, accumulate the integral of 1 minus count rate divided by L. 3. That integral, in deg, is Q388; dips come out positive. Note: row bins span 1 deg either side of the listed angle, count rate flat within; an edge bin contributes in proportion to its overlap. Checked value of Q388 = 2.2 deg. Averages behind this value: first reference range 33.4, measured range 32.7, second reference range 37.4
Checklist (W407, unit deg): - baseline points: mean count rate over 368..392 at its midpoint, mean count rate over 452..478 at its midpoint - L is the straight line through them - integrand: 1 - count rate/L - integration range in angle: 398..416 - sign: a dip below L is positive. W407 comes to 3.0 deg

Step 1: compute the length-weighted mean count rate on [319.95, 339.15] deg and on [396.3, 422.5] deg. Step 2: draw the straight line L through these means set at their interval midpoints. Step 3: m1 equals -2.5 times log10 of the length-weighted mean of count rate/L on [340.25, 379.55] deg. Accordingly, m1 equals 0.091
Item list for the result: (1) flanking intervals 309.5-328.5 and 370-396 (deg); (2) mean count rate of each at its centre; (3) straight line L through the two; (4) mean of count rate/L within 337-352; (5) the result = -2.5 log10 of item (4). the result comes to 0.16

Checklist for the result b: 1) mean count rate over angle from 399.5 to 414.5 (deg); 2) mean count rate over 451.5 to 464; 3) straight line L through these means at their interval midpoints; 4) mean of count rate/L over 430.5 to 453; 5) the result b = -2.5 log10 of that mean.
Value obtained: 0.107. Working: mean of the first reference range 29.7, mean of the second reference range 35.6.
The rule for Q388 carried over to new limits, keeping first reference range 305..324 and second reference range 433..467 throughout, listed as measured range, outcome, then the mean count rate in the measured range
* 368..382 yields -0.18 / 37.2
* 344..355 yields 1.47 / 33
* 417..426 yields -1.54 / 40.1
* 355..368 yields 1.32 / 33.7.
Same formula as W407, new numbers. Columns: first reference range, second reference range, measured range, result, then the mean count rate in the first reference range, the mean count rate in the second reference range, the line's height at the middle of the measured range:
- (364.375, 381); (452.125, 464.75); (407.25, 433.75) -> -0.66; 36.6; 36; 36.3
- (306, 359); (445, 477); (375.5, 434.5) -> 3.17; 37.5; 34.8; 36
